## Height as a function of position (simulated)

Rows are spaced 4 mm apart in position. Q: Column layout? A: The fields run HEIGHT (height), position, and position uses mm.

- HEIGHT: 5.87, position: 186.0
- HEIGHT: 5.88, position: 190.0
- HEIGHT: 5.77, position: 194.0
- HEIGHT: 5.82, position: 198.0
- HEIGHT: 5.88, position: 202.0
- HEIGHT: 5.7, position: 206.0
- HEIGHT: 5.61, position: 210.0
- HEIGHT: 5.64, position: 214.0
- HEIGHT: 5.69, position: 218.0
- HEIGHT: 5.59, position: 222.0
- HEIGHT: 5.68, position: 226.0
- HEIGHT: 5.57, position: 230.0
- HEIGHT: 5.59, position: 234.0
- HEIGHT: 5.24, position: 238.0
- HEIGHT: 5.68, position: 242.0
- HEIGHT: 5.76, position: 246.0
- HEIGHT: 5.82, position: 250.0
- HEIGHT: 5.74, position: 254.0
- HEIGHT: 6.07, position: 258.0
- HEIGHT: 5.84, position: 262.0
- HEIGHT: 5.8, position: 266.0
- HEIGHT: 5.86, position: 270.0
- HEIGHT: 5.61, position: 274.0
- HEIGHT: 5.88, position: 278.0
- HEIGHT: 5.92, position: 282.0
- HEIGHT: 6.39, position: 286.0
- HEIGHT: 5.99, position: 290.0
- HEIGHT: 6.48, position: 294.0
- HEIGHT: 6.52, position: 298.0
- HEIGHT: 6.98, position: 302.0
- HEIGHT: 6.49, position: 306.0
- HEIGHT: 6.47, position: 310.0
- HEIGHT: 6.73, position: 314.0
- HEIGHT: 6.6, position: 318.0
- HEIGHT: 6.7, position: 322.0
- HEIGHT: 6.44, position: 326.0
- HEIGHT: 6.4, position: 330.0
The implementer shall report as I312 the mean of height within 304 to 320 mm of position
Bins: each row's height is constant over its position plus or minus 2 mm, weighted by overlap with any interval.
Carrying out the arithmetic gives 6.57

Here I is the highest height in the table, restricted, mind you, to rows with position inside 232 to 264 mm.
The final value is 6.07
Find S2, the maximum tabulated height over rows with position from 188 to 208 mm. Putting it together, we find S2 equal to 5.88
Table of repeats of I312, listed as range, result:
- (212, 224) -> 5.64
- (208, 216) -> 5.62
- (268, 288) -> 5.93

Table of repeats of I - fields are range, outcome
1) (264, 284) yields 5.92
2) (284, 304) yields 6.98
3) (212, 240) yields 5.69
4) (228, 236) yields 5.59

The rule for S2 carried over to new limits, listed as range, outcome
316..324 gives 6.7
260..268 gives 5.84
